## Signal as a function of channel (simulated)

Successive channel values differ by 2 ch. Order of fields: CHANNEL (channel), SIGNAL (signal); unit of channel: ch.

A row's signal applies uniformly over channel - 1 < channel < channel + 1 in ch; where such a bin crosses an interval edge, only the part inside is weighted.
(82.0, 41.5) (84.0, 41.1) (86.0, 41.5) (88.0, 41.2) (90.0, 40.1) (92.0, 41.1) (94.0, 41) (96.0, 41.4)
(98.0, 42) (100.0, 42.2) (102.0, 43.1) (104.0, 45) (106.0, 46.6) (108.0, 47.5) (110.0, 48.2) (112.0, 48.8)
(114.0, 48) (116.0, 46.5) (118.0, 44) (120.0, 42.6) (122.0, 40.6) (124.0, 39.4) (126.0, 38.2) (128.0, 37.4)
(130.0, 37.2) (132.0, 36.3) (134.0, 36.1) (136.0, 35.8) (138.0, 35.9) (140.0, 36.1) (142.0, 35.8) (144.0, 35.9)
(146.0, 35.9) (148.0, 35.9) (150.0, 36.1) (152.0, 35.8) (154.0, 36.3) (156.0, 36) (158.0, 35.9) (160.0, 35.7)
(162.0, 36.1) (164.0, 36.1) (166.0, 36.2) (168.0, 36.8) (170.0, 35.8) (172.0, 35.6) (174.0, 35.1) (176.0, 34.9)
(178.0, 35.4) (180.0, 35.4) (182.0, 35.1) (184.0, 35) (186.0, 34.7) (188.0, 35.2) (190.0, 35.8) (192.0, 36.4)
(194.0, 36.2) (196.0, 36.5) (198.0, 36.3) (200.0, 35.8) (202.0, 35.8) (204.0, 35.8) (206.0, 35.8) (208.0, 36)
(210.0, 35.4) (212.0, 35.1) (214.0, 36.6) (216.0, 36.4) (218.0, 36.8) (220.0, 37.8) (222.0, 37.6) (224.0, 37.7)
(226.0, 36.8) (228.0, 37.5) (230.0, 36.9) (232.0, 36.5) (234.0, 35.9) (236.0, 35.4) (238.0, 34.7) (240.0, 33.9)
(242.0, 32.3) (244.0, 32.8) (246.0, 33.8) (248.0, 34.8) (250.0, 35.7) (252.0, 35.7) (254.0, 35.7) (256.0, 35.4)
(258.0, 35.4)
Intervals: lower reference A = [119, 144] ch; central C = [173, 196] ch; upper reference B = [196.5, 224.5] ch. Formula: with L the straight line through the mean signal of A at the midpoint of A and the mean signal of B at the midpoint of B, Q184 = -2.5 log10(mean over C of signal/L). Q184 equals 0.04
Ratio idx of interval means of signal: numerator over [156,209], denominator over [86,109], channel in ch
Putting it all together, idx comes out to 0.8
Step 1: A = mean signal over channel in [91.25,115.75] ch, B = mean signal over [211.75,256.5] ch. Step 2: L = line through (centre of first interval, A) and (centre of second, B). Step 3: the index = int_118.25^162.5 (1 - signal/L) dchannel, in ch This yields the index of 5.43 ch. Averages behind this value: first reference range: 44.7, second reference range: 35.7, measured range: 37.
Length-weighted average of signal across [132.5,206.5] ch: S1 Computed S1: 35.8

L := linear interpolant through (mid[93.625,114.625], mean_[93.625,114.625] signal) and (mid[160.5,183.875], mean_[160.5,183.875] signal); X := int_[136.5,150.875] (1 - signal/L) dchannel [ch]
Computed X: 1.31 ch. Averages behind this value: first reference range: 45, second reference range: 35.7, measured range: 35.9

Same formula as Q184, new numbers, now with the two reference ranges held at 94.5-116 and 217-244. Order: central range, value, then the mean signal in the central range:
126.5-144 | 0.183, 36.4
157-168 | 0.139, 36.1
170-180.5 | 0.137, 35.3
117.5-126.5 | 0.078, 40.9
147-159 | 0.160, 36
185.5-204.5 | 0.080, 35.9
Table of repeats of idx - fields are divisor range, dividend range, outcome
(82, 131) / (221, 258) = 0.83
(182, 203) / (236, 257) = 0.97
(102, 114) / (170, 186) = 0.75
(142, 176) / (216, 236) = 1.03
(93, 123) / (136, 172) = 0.81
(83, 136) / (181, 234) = 0.86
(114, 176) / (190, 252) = 0.96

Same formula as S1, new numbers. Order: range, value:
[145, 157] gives 36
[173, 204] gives 35.6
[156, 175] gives 35.9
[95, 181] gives 39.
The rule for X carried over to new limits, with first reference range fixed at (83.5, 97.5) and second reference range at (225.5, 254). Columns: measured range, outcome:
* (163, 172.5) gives 0.5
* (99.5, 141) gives -1.8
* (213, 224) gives -0.3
